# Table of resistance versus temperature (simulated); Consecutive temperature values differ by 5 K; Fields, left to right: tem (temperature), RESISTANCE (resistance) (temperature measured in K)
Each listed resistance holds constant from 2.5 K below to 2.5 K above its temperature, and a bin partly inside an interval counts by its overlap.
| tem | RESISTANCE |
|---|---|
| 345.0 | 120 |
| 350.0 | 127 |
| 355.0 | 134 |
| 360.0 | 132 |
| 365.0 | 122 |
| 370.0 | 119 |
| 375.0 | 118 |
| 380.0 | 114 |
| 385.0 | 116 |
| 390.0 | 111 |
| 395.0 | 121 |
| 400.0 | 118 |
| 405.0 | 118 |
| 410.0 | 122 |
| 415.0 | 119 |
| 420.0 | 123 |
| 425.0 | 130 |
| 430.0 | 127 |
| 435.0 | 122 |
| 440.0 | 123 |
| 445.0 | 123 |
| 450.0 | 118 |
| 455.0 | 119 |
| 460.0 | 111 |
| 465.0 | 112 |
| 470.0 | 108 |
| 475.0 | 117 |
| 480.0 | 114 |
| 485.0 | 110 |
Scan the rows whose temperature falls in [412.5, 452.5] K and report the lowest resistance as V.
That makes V 118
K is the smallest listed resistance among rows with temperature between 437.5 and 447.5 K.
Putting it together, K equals 123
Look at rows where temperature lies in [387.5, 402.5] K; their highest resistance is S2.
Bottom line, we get 121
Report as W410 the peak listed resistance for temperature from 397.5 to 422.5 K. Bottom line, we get 123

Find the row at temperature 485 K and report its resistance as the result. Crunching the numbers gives 110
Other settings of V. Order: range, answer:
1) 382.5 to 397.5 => 111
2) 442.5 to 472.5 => 108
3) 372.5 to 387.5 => 114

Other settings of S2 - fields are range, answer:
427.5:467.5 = 127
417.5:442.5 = 130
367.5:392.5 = 119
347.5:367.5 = 134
